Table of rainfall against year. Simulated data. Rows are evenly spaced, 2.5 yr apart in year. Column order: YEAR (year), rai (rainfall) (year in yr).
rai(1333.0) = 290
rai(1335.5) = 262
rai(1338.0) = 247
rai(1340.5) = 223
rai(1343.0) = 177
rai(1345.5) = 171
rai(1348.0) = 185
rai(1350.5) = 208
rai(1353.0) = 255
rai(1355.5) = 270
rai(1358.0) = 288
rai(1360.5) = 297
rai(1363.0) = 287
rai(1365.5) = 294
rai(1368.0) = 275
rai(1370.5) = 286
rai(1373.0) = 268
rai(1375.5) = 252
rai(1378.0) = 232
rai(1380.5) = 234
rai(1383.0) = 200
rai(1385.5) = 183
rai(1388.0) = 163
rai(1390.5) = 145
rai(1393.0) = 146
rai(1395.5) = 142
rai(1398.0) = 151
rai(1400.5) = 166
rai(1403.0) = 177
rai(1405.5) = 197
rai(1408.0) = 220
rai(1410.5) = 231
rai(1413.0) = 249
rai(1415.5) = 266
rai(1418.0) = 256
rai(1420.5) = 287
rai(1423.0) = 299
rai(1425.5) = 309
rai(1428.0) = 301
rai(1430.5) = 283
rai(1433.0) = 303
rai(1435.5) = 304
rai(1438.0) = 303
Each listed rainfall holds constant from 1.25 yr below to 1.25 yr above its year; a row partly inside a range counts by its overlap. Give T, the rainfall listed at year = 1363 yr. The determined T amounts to 287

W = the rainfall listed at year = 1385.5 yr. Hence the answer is 183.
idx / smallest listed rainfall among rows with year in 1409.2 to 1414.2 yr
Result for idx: 231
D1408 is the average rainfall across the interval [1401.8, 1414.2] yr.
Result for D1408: 215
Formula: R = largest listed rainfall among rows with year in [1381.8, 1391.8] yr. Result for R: 200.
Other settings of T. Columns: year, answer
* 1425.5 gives 309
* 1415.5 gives 266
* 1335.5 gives 262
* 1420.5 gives 287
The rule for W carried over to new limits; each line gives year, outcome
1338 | 247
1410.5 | 231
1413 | 249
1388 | 163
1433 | 303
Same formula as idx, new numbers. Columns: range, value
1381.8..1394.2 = 145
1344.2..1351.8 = 171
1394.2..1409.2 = 142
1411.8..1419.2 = 249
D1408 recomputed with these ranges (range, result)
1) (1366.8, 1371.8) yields 280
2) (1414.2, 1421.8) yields 270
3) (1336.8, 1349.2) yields 200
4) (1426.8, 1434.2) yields 296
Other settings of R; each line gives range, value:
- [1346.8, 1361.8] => 297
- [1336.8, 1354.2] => 255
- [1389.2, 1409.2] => 220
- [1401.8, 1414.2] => 249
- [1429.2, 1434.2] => 303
